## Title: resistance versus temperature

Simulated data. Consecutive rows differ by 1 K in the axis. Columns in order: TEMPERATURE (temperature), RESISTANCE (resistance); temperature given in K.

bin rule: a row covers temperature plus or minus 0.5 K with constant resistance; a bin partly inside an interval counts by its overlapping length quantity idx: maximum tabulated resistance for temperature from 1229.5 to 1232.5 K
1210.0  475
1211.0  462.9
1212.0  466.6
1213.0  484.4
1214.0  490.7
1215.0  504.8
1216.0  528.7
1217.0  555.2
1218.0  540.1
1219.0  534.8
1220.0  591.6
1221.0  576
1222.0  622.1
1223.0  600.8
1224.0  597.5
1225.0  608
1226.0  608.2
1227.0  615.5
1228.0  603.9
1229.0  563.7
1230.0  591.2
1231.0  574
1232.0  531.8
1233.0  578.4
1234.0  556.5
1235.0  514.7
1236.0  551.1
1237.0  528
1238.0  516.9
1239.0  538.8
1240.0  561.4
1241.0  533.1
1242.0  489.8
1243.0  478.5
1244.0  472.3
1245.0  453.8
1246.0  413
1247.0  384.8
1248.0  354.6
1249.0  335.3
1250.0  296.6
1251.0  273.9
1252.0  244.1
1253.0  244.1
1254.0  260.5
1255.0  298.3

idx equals 591.2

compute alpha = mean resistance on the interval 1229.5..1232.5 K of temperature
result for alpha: 566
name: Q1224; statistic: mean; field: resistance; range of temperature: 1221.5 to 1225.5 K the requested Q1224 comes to 607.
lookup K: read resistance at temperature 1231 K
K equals 574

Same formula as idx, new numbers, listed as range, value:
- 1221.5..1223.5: 622.1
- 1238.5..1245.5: 561.4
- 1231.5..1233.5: 578.4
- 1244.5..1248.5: 453.8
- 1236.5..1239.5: 538.8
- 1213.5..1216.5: 528.7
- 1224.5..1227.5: 615.5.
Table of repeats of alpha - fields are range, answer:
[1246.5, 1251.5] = 329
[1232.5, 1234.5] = 567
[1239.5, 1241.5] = 547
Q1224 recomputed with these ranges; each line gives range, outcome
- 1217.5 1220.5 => 556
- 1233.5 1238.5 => 533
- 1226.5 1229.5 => 594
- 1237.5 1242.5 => 528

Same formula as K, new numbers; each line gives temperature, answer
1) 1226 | 608.2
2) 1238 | 516.9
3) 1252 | 244.1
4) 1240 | 561.4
